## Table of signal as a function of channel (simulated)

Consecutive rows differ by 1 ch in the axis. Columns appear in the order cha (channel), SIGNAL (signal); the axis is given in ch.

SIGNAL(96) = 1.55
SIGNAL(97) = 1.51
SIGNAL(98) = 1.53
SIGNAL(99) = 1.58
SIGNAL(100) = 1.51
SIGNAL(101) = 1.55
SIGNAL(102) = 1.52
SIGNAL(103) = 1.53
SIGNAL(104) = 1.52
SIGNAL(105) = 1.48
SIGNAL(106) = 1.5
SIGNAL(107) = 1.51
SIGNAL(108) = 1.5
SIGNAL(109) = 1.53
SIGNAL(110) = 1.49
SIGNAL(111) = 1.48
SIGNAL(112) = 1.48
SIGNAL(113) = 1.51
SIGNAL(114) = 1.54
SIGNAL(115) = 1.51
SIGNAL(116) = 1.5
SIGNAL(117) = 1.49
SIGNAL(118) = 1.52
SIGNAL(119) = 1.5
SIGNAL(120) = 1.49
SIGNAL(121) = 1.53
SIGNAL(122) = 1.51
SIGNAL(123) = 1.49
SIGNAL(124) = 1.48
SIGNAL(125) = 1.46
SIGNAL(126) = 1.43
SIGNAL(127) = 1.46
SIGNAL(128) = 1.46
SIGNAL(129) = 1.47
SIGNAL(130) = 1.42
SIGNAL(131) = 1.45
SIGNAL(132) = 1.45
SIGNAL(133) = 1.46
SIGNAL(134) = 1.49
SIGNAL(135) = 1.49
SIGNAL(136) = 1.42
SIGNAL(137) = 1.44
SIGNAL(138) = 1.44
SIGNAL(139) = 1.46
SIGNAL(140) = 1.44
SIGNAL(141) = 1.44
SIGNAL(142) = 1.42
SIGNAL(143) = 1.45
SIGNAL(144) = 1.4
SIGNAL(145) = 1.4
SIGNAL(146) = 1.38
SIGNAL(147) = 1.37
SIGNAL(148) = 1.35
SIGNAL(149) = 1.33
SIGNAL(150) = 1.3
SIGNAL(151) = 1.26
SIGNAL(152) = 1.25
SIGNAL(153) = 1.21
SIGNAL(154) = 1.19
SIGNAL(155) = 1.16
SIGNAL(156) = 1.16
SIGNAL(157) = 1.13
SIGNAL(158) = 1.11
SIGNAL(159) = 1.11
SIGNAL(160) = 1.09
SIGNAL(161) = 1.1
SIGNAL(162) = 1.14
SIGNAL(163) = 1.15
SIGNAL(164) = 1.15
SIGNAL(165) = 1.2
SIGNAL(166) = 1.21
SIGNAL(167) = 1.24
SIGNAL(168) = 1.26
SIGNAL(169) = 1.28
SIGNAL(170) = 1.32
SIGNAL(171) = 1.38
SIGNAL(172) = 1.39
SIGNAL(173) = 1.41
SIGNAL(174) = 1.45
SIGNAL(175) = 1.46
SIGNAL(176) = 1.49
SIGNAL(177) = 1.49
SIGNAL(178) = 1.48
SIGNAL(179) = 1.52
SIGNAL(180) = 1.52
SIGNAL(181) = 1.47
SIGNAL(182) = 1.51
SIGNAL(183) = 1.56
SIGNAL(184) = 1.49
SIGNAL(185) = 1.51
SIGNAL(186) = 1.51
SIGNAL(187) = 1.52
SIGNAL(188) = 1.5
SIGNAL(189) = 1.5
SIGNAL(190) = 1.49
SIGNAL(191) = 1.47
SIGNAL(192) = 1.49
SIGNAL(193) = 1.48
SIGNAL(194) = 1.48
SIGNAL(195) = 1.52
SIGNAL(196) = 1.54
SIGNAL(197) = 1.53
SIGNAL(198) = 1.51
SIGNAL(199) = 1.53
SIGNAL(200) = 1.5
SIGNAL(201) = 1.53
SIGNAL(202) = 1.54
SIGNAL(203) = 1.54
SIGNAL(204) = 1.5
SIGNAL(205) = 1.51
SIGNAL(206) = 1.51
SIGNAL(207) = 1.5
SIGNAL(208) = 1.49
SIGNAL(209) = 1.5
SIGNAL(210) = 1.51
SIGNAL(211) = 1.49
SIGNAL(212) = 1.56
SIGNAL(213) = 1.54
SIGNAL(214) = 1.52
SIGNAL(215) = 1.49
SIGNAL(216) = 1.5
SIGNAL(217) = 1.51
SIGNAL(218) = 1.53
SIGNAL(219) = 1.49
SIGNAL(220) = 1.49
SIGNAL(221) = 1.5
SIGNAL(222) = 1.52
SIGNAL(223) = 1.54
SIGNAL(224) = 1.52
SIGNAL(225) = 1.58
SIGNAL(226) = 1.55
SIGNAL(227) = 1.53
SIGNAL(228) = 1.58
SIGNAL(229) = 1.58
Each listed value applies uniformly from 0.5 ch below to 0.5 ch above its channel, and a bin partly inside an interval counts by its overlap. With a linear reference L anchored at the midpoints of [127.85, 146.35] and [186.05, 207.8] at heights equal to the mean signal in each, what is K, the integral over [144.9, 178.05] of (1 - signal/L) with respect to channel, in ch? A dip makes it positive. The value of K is 4.4 ch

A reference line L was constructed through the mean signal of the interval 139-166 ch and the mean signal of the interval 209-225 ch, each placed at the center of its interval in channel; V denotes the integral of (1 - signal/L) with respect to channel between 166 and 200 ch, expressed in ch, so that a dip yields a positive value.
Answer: -1.94 ch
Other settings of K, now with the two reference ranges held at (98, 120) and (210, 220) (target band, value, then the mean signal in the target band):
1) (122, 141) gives 0.7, 1.46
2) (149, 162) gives 2.9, 1.18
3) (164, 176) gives 1.5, 1.33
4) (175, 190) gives 0.1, 1.5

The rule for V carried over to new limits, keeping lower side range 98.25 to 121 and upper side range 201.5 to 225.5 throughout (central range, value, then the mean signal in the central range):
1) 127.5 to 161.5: 3.9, 1.34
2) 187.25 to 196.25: 0.1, 1.5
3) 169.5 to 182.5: 0.5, 1.45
